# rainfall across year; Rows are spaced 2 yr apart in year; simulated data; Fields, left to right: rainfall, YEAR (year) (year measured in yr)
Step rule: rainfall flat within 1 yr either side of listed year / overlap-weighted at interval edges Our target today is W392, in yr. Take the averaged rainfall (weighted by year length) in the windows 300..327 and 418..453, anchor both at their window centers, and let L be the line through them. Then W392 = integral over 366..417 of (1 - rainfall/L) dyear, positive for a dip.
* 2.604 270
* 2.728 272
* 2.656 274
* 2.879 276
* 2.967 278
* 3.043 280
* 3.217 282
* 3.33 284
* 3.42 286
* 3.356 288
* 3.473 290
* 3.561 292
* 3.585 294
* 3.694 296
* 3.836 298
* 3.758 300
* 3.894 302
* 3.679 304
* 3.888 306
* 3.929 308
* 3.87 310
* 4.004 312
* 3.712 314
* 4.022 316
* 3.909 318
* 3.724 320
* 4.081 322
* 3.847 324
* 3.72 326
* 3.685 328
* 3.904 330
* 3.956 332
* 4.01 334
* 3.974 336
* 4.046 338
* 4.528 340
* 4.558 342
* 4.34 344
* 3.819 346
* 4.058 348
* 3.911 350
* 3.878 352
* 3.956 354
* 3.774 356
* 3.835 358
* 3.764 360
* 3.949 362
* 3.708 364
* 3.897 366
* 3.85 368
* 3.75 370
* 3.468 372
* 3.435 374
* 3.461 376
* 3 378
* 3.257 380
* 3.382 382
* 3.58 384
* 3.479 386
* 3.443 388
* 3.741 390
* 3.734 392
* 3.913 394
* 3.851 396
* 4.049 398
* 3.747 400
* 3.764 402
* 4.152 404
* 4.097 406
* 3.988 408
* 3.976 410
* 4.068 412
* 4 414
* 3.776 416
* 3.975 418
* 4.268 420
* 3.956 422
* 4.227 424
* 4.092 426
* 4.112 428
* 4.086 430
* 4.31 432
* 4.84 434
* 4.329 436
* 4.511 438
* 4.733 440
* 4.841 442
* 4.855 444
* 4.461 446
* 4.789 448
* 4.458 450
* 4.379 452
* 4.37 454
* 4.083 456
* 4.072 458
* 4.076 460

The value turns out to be 6.0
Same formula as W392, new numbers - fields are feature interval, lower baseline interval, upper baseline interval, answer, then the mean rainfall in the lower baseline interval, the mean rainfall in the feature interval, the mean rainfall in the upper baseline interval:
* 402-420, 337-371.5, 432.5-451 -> 1.6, 3.97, 4.01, 4.64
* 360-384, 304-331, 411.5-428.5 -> 2.4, 3.86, 3.57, 4.05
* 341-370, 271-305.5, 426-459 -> -0.8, 3.37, 3.94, 4.44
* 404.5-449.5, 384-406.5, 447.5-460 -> -2.2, 3.8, 4.29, 4.32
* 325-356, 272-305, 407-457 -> -2.5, 3.38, 4.01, 4.3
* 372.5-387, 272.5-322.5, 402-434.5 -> 2.0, 3.57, 3.37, 4.1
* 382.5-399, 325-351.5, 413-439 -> 1.7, 4.04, 3.71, 4.19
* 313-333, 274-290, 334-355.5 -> -0.5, 3.16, 3.86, 4.09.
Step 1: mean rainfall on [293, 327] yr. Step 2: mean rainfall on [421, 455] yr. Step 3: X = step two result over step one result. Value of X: 1.2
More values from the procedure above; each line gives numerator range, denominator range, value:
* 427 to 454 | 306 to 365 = 1.14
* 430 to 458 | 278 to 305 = 1.28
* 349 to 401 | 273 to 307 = 1.08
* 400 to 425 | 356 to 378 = 1.09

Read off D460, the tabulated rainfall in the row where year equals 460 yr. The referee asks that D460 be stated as 4.076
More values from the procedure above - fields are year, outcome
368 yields 3.85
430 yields 4.086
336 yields 3.974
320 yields 3.724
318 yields 3.909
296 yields 3.694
